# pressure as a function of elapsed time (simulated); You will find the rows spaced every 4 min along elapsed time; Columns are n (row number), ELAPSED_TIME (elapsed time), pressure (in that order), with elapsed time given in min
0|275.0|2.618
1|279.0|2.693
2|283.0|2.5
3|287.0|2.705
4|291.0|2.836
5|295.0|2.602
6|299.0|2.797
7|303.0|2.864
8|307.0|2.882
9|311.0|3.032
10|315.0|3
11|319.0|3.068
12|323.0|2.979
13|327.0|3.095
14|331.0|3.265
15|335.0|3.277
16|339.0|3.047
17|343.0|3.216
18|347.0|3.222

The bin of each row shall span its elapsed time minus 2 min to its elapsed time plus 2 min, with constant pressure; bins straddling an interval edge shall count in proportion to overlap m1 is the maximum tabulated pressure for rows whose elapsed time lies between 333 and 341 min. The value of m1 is 3.277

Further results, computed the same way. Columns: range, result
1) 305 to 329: 3.095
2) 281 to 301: 2.836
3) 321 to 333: 3.265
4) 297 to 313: 3.032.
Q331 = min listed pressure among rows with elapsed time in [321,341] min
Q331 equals 2.979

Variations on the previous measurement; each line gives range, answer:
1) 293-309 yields 2.602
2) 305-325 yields 2.882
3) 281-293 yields 2.5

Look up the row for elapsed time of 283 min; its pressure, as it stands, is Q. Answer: 2.5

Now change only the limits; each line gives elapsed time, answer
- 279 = 2.693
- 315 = 3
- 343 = 3.216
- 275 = 2.618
